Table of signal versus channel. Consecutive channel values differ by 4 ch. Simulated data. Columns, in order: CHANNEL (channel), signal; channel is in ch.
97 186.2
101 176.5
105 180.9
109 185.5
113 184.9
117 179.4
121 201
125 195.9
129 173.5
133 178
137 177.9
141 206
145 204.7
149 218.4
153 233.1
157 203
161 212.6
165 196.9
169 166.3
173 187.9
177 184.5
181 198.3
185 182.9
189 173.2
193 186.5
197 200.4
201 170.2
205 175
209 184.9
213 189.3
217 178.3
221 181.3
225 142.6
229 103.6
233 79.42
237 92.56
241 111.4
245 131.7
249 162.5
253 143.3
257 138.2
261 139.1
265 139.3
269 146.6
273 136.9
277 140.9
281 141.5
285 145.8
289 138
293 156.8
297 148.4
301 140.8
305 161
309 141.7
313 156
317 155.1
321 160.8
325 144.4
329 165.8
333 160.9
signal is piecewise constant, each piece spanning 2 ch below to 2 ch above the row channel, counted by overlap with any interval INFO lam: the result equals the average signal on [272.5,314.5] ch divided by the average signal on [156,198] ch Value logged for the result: 0.77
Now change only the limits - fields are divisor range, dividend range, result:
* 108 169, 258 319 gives 0.74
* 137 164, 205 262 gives 0.68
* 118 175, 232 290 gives 0.68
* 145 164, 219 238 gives 0.57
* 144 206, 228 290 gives 0.68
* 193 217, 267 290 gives 0.77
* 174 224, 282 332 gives 0.83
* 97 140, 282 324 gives 0.82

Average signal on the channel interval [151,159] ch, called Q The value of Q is 218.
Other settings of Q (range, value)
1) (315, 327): 153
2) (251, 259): 141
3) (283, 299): 147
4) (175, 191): 185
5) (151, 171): 202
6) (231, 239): 86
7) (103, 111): 183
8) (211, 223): 183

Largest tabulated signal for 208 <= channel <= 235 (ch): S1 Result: 189.3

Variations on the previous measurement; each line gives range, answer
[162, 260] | 200.4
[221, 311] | 181.3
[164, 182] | 198.3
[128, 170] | 233.1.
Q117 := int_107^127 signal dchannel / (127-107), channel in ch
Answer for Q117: 189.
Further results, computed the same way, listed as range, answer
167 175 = 177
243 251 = 147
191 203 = 186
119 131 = 190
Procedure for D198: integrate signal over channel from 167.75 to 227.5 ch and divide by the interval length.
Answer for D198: 180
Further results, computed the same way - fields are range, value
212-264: 137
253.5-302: 143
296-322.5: 152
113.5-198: 193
